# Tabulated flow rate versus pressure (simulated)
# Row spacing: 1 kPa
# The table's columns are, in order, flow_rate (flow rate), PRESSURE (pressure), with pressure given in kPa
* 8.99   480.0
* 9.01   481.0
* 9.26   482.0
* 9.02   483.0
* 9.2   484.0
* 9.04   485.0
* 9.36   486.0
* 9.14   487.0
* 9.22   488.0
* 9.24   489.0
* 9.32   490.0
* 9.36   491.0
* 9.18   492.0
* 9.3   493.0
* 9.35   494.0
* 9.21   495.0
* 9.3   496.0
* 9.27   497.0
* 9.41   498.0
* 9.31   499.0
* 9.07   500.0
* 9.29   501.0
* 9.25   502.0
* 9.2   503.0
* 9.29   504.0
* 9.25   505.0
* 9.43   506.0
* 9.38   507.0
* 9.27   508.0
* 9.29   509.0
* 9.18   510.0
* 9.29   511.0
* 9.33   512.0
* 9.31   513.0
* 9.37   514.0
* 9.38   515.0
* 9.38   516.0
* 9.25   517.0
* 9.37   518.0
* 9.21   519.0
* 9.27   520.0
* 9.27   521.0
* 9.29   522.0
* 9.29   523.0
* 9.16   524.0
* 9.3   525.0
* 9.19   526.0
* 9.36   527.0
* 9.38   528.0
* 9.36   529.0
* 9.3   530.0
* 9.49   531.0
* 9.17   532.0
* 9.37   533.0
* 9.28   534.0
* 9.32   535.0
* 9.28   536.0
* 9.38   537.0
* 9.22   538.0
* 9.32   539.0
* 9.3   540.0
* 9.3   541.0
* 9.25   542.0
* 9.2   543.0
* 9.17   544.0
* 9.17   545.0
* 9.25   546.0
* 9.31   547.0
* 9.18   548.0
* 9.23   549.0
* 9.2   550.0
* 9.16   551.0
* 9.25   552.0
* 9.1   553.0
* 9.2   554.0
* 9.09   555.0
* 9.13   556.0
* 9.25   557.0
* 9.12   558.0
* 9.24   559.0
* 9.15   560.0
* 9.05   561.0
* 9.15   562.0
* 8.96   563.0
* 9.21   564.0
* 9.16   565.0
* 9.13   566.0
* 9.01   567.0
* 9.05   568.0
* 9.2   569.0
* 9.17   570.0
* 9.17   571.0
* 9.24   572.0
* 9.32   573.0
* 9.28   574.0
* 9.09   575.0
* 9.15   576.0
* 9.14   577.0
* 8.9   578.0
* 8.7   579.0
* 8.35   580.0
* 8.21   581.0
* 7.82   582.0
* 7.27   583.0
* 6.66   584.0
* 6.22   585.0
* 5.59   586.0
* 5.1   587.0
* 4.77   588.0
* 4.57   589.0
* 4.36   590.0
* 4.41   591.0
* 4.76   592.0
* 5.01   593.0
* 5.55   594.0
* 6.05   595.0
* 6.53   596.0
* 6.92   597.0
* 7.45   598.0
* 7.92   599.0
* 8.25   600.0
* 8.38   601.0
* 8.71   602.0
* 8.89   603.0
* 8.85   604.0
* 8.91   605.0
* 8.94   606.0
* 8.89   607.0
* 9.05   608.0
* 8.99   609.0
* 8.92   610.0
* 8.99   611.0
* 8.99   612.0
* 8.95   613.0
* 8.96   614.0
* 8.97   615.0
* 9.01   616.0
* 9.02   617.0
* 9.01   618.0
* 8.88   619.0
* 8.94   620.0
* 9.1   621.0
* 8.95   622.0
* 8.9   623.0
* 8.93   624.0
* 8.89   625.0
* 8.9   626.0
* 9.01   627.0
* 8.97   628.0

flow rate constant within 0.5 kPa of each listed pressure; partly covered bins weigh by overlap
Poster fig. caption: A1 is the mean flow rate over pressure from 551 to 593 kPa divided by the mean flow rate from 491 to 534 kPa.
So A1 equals 0.87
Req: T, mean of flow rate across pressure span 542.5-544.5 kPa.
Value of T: 9.18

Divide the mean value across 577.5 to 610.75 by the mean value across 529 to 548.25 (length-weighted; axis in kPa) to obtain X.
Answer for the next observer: 0.8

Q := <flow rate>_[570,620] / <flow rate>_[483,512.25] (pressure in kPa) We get 0.8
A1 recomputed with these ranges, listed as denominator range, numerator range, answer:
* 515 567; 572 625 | 0.85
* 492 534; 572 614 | 0.82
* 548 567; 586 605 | 0.71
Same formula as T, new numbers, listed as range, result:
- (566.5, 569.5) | 9.09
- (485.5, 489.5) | 9.24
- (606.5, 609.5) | 8.98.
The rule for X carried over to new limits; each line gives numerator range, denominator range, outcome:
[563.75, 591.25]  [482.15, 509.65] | 0.85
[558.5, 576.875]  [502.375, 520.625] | 0.98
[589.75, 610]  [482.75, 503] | 0.80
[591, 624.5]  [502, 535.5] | 0.88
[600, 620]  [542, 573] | 0.97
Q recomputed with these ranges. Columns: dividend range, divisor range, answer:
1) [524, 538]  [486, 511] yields 1.00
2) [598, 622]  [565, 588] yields 1.07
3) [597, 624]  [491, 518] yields 0.94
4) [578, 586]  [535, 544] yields 0.81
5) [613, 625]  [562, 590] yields 1.11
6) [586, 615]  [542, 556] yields 0.80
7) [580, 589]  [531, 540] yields 0.69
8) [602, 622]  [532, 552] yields 0.97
